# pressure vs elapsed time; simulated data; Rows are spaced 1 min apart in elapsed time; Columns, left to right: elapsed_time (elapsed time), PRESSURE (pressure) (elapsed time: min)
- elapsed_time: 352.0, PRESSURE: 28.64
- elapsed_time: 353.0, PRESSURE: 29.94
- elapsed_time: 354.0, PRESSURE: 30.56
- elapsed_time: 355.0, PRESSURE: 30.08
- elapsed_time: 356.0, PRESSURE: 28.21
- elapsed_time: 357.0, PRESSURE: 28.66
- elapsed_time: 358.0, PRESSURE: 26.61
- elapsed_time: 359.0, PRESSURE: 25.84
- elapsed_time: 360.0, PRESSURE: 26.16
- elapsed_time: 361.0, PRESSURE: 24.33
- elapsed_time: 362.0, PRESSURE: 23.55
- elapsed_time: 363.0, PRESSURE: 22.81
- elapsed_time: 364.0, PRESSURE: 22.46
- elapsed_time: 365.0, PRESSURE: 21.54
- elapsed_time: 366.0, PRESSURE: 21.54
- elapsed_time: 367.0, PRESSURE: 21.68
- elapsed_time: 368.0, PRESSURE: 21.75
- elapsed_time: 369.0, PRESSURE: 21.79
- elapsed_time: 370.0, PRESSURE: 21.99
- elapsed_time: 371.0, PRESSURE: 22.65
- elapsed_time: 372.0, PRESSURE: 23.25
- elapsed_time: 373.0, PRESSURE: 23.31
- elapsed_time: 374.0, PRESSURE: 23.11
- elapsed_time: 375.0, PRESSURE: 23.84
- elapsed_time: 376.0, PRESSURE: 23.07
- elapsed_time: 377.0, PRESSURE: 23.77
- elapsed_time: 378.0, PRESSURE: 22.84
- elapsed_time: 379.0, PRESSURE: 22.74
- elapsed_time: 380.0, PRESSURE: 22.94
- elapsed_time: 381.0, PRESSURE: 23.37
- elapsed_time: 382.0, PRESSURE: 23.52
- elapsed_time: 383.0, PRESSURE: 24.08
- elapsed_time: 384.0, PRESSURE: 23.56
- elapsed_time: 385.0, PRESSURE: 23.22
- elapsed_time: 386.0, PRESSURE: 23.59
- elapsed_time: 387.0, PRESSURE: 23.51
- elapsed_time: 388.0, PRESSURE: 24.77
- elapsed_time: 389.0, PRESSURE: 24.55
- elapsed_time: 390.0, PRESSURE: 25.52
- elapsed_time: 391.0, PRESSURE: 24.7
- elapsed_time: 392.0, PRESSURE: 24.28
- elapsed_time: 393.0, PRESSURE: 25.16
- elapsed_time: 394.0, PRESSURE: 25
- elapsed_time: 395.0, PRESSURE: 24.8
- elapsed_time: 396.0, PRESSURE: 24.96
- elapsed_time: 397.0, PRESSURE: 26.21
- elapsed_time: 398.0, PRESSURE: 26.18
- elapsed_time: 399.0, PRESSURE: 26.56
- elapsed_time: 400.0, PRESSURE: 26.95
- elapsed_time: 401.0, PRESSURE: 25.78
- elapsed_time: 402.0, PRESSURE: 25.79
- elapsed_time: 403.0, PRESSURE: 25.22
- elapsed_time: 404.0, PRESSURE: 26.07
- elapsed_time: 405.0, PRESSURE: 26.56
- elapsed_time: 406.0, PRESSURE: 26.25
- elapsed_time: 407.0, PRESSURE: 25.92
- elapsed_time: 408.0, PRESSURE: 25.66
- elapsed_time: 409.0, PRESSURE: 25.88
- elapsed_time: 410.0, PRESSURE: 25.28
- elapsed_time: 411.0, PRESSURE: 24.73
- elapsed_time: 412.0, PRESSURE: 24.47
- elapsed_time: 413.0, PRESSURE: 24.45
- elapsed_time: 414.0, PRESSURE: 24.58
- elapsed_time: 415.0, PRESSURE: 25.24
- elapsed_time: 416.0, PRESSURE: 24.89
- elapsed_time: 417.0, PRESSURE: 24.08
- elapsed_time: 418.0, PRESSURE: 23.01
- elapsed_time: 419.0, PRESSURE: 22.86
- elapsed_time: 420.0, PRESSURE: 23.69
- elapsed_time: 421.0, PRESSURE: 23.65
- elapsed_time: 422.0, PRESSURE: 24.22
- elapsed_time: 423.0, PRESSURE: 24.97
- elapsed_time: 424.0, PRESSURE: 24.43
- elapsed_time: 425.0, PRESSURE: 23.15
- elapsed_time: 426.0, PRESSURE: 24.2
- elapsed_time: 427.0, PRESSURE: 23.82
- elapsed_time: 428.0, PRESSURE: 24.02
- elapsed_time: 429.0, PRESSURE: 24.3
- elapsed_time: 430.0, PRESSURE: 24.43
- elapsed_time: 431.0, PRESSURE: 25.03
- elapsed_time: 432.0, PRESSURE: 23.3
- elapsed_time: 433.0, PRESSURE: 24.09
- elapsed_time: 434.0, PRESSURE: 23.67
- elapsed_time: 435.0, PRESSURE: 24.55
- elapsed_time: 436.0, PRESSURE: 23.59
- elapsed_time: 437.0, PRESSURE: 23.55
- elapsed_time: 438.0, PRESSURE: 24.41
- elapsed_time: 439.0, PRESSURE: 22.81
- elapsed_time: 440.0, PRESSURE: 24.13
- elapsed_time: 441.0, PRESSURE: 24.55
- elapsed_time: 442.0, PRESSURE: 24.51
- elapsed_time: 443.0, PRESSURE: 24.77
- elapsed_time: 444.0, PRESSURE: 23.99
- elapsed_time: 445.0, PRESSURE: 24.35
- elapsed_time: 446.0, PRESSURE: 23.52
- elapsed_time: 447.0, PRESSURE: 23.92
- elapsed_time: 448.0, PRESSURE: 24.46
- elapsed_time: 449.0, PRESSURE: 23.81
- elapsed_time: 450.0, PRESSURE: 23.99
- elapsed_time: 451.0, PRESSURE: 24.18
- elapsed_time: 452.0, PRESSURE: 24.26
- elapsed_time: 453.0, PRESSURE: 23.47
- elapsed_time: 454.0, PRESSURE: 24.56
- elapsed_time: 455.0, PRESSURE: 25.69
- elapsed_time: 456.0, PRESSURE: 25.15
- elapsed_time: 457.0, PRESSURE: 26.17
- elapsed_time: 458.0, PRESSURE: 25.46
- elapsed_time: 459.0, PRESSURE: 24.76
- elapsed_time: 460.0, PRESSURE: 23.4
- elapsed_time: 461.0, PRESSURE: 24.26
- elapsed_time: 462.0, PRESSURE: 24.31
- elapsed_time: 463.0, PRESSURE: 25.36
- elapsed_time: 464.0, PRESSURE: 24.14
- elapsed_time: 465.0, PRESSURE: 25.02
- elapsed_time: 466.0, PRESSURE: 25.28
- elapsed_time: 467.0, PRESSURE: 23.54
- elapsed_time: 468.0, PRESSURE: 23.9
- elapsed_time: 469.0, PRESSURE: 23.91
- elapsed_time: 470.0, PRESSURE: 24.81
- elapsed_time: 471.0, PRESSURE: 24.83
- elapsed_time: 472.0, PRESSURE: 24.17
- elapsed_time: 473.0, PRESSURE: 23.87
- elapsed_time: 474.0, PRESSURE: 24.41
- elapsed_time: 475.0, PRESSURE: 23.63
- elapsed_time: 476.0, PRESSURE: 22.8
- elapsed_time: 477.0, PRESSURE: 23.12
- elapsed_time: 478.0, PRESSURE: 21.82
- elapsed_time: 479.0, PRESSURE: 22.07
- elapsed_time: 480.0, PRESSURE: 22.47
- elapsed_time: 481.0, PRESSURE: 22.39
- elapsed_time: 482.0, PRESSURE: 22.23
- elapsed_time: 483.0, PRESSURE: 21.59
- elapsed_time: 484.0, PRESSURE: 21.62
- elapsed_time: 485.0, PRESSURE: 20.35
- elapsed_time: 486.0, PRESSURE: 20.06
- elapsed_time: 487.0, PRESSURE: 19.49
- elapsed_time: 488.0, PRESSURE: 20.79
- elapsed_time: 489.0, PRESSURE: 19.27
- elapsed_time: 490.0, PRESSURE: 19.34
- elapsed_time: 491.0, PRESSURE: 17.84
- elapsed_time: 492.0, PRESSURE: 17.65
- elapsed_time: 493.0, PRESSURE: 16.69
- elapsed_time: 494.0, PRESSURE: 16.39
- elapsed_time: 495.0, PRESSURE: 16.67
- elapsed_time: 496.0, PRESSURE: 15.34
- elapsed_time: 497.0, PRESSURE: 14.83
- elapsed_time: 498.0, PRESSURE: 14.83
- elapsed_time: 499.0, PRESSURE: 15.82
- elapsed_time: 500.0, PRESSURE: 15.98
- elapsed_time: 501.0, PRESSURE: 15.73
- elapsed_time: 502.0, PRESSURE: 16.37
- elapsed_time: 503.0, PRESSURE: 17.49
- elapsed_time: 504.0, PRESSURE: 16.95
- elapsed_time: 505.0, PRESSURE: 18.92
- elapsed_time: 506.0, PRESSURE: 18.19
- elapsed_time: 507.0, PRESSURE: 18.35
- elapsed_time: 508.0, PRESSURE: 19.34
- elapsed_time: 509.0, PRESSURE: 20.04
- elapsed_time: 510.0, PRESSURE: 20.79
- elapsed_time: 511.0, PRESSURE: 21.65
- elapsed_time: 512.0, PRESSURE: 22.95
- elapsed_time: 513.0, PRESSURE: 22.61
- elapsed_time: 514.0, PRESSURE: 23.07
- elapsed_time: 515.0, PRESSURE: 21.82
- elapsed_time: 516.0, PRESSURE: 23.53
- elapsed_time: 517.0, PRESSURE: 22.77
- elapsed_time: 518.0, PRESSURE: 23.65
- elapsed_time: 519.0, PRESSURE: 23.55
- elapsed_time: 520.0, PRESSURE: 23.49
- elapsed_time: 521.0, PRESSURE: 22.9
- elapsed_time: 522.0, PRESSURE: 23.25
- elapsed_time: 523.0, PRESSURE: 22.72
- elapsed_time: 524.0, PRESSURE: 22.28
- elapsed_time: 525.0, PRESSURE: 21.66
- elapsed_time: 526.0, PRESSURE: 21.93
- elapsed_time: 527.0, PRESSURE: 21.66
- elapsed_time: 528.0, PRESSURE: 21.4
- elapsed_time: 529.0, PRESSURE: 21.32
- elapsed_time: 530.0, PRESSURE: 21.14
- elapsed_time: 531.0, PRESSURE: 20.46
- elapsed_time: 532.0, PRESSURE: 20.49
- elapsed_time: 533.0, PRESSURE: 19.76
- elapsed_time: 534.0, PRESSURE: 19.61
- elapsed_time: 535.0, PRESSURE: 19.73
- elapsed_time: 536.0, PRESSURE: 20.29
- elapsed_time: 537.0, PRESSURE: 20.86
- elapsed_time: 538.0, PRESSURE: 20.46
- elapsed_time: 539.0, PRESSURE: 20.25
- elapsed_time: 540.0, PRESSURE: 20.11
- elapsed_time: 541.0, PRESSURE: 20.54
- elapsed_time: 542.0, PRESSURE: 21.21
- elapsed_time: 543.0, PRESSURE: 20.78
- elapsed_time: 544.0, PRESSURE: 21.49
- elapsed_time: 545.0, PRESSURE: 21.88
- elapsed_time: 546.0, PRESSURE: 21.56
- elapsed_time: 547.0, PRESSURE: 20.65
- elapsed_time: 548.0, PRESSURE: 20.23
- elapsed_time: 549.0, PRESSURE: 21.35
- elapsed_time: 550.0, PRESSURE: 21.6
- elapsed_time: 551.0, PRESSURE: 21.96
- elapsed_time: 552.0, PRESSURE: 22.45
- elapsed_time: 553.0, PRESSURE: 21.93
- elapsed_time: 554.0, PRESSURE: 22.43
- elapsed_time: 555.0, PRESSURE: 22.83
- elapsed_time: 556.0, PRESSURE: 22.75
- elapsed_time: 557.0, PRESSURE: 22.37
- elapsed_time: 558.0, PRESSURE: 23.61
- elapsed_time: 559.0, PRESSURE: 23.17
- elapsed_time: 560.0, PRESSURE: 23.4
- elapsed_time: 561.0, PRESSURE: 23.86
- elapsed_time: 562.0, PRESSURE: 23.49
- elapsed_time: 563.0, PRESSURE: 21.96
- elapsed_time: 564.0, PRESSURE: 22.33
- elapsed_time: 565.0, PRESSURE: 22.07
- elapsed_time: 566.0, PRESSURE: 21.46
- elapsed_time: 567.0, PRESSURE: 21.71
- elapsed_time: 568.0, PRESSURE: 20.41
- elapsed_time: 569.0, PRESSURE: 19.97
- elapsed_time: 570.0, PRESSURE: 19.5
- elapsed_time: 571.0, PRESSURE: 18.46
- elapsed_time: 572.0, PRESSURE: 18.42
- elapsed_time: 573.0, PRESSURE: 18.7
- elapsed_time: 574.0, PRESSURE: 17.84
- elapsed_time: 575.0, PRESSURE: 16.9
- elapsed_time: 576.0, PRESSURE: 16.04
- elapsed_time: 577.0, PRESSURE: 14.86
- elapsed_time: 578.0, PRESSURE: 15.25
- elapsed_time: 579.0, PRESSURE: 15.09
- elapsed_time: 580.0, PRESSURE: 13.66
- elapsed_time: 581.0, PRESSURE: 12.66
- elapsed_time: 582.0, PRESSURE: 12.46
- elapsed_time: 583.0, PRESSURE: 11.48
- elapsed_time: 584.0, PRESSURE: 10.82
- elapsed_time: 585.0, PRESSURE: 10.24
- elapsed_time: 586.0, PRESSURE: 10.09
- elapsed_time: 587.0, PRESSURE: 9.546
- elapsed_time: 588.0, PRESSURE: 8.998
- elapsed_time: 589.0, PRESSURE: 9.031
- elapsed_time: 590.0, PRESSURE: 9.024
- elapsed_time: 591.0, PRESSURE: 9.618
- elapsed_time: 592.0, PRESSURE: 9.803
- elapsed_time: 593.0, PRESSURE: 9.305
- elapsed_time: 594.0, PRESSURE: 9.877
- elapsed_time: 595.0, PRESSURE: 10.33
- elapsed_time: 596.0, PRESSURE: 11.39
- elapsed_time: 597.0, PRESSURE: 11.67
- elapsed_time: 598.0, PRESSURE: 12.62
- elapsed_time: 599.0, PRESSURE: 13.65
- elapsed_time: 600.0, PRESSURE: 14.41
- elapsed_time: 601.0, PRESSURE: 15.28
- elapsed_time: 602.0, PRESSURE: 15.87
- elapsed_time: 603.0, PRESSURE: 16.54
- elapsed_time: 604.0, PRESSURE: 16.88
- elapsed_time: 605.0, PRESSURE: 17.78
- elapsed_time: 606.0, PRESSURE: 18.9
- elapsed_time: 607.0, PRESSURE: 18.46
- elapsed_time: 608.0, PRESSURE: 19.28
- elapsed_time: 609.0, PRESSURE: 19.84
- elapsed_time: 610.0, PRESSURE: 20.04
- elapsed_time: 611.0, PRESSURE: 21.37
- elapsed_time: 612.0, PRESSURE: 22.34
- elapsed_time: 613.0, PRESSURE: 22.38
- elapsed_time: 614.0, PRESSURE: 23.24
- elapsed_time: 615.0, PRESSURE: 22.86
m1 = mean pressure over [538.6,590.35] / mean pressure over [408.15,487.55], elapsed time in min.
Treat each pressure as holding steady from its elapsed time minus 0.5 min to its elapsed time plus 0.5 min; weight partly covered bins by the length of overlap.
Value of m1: 0.78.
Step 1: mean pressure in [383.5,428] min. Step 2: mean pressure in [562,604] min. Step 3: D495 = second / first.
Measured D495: 0.59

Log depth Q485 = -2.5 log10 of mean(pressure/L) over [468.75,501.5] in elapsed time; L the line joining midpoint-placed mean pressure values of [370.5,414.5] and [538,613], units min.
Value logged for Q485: 0.050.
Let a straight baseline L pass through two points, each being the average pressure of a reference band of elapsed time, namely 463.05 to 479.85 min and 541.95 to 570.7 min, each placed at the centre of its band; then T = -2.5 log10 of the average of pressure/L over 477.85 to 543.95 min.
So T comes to 0.14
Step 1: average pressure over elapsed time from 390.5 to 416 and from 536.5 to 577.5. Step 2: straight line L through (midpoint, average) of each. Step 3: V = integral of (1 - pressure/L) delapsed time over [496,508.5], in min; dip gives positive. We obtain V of 3.16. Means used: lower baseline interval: 25.5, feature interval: 16.8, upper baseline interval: 20.9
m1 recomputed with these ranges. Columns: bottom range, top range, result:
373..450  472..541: 0.84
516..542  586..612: 0.65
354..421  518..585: 0.82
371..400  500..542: 0.86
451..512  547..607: 0.79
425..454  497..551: 0.85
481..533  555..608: 0.81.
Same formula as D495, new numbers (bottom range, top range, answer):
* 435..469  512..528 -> 0.93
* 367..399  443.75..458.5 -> 1.03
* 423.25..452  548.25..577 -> 0.88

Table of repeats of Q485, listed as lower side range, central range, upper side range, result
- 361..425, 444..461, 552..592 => -0.12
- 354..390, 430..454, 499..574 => -0.06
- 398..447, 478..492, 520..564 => 0.12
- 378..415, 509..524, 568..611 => -0.23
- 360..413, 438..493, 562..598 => -0.14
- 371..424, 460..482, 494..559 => -0.07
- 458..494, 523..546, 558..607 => -0.12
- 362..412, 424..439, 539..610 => -0.07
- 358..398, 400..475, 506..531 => -0.07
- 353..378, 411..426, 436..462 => 0.01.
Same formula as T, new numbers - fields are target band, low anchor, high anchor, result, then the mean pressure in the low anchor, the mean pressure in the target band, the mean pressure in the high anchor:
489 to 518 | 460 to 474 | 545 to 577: 0.22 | 24.4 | 18.7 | 21.1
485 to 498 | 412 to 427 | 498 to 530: 0.20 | 24.1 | 17.8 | 20.6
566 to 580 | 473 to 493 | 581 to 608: -0.25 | 21.2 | 17.9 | 12.6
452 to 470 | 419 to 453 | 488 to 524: -0.10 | 24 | 24.6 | 19.5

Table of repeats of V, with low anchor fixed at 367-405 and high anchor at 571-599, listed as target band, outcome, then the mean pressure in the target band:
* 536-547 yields -4.21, 20.9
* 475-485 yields -1.88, 22.2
